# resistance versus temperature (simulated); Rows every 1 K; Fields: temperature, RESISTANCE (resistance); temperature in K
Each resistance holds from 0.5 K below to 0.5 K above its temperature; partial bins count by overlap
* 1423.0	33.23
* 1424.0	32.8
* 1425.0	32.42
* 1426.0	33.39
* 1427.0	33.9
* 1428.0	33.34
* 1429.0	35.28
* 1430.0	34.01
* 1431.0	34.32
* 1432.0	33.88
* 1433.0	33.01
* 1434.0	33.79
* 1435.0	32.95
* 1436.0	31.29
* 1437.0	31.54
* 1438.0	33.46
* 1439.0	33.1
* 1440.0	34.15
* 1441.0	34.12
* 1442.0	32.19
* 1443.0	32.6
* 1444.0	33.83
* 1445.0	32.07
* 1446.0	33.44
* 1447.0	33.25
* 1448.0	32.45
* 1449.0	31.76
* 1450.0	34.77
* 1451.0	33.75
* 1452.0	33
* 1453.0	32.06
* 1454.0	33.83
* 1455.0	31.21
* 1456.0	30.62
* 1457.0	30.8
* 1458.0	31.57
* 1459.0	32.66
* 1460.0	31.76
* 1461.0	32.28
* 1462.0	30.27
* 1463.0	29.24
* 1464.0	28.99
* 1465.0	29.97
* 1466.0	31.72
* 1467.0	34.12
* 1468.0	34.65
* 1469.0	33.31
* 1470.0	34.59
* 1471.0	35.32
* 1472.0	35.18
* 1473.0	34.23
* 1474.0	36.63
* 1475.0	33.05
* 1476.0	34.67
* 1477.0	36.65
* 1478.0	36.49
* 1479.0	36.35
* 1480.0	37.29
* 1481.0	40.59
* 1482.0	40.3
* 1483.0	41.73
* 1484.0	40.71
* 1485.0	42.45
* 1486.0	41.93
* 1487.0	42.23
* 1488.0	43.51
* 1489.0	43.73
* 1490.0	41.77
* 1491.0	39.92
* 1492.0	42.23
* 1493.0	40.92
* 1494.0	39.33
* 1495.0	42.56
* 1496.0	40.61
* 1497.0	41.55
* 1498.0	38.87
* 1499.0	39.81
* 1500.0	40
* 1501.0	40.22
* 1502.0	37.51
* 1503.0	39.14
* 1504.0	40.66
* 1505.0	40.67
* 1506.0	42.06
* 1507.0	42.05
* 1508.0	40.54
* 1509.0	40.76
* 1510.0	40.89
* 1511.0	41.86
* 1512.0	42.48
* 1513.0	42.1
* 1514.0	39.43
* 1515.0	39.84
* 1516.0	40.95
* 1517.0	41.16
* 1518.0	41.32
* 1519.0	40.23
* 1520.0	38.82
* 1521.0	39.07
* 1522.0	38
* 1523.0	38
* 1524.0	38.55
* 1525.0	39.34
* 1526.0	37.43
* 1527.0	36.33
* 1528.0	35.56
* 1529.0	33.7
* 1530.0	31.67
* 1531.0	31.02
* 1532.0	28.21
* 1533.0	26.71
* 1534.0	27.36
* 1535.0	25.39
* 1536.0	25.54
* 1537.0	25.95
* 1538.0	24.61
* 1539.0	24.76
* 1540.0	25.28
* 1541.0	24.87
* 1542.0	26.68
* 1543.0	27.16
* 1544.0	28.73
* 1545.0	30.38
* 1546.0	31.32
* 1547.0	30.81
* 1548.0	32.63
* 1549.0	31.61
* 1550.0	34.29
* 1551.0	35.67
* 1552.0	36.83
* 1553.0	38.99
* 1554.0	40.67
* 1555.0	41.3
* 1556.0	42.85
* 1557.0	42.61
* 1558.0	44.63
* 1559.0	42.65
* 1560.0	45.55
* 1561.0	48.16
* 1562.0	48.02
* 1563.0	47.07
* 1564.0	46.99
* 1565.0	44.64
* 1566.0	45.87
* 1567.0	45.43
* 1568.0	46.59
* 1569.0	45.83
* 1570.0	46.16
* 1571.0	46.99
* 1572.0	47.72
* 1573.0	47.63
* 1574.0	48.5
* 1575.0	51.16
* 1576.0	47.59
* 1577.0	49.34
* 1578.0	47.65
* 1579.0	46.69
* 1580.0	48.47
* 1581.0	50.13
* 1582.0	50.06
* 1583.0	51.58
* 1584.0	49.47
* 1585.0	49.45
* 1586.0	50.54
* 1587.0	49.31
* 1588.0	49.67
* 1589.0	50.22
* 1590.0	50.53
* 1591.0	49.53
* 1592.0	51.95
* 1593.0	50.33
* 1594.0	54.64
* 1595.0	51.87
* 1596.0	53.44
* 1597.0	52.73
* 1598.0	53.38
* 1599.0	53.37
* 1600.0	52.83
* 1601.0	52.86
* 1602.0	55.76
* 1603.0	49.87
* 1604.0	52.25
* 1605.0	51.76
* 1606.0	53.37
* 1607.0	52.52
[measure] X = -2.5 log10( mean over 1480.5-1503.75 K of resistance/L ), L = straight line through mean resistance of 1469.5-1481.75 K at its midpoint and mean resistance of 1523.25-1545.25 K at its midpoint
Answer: -0.19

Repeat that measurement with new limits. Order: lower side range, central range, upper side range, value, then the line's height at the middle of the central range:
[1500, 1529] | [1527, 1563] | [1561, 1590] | 0.29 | 44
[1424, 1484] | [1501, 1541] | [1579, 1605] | 0.17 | 42.2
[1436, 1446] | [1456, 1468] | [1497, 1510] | 0.13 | 35.4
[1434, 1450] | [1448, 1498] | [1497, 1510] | 0.02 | 36.6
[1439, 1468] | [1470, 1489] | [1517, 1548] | -0.19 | 32.2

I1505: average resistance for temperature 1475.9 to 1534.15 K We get 39.1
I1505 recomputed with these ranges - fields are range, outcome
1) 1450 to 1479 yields 33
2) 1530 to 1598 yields 41.6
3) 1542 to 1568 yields 39.3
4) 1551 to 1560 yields 41.2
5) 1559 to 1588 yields 47.9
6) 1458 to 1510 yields 37.8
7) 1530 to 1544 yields 26.7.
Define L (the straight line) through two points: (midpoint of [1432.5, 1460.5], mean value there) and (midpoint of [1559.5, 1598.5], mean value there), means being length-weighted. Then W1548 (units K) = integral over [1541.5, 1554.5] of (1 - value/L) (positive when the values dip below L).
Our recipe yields 3.6 K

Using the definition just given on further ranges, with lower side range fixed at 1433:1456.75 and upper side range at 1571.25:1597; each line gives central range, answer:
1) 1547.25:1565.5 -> 2.1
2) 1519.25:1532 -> 1.9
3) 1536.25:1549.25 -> 4.9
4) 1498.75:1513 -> -0.1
